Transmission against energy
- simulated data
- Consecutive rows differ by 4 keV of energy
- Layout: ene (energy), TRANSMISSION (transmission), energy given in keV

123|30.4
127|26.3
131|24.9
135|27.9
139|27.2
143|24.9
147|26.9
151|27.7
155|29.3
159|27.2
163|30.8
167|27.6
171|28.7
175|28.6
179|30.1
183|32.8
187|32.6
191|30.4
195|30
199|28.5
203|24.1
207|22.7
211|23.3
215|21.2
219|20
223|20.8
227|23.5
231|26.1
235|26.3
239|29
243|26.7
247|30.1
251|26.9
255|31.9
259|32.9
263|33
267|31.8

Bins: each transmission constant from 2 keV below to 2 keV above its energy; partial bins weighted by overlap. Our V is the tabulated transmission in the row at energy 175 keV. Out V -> 28.6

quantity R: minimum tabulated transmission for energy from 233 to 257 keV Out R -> 26.3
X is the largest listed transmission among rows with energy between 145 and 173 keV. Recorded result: 30.8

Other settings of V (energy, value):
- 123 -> 30.4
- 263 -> 33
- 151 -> 27.7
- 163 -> 30.8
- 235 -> 26.3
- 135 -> 27.9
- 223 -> 20.8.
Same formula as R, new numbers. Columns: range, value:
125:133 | 24.9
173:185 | 28.6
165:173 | 27.6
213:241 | 20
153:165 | 27.2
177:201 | 28.5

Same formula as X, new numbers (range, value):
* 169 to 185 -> 32.8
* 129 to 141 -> 27.9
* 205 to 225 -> 23.3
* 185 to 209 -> 32.6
